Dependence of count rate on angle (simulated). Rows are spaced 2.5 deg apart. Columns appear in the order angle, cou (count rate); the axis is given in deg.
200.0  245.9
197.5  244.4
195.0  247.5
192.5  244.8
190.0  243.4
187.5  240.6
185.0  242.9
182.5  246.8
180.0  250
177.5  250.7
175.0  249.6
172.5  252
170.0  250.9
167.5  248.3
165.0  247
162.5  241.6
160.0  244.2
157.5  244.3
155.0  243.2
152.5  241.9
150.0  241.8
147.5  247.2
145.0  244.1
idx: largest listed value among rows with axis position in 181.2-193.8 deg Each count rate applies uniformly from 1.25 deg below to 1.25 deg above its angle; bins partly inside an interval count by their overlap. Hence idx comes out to 246.8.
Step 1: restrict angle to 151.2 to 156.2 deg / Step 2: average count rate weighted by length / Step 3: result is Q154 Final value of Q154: 243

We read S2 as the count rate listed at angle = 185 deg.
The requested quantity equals 242.9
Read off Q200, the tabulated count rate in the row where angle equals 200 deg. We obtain 245.9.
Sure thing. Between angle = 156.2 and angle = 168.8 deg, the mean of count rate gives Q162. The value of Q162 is 245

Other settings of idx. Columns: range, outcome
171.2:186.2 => 252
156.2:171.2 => 250.9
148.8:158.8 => 244.3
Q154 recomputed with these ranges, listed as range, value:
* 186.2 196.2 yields 244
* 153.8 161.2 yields 244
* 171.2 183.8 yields 250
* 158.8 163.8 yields 243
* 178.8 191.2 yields 245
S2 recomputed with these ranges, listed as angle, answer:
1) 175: 249.6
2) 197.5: 244.4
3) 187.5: 240.6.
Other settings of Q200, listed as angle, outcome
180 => 250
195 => 247.5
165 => 247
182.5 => 246.8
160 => 244.2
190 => 243.4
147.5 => 247.2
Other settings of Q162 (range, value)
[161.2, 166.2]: 244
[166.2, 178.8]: 250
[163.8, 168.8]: 248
